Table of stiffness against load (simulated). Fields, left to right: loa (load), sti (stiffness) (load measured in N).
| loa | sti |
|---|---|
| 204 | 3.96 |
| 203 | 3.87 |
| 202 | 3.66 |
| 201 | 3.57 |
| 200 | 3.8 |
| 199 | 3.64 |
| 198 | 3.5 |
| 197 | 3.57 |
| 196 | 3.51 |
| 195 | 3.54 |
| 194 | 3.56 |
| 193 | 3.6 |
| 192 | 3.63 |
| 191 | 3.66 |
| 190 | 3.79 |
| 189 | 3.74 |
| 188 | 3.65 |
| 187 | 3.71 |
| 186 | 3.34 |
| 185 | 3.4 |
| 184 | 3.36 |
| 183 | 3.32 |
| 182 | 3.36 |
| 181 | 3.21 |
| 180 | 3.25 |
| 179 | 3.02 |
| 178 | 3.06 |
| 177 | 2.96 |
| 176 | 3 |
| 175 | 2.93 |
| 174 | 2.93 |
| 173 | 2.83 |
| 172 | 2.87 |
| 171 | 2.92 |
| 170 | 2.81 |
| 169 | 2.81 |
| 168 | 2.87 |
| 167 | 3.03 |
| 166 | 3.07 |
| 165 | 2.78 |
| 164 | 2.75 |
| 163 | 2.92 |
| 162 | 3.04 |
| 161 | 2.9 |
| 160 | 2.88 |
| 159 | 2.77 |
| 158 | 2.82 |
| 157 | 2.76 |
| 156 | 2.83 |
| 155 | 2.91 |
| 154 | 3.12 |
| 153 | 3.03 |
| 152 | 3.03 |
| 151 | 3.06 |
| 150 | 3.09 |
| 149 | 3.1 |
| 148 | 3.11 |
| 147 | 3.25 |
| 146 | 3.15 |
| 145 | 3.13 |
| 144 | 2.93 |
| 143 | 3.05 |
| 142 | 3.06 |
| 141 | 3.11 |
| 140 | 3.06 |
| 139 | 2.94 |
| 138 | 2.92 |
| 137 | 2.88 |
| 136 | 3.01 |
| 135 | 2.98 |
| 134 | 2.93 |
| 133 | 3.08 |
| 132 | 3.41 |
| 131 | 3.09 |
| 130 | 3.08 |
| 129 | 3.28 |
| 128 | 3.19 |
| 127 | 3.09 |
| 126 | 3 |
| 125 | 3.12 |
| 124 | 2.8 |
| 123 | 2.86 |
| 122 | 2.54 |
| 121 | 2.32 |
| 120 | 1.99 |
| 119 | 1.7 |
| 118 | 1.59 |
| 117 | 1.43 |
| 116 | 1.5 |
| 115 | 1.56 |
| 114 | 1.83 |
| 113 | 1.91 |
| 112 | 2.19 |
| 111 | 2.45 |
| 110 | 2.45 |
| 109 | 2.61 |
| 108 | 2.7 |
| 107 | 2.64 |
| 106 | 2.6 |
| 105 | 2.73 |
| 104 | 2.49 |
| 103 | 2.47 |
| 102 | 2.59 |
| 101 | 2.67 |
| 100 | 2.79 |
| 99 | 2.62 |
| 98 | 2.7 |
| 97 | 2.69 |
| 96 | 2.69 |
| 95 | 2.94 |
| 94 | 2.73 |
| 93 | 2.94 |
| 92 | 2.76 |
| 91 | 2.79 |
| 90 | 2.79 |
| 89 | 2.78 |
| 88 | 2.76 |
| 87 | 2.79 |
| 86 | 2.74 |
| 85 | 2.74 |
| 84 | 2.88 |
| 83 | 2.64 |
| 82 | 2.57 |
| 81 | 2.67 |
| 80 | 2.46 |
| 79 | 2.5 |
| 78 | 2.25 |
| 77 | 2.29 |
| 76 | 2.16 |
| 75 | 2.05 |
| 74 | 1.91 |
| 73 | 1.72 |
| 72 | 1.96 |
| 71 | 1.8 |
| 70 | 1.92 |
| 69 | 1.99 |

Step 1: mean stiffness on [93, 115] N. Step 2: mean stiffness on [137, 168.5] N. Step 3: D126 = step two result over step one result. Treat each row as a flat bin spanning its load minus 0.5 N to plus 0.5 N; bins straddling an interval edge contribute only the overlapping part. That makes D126 1.18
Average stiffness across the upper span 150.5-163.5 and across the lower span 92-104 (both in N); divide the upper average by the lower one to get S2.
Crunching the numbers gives 1.08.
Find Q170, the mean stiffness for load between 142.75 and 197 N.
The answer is 3.14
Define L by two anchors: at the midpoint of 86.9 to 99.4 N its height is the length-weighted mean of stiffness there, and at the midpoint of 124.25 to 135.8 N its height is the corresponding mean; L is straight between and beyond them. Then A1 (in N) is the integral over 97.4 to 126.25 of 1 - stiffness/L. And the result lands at 5.5 N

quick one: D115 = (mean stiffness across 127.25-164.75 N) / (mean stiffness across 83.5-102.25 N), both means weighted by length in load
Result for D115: 1.1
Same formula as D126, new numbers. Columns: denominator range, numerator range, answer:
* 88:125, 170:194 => 1.34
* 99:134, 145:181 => 1.17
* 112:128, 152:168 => 1.30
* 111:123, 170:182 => 1.55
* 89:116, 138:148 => 1.21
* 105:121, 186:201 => 1.72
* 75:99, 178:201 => 1.32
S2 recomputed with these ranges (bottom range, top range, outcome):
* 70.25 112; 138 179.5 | 1.17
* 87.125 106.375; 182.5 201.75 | 1.32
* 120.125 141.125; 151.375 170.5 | 0.98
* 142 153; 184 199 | 1.16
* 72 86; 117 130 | 1.09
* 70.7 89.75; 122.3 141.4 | 1.26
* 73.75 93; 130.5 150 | 1.19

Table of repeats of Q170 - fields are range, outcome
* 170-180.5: 2.97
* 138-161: 3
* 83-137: 2.63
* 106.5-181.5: 2.8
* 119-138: 2.89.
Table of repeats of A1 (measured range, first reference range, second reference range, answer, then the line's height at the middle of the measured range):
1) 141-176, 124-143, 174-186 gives 1.8 N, 3.12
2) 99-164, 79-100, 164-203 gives 5.4 N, 2.98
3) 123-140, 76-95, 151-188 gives -1.1 N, 2.86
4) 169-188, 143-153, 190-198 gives 1.6 N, 3.42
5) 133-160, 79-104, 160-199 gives 0.2 N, 3.03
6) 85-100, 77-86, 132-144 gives -0.6 N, 2.67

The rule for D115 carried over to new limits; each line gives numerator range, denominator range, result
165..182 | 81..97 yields 1.08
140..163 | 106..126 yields 1.34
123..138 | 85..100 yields 1.10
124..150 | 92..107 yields 1.14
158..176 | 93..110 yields 1.08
